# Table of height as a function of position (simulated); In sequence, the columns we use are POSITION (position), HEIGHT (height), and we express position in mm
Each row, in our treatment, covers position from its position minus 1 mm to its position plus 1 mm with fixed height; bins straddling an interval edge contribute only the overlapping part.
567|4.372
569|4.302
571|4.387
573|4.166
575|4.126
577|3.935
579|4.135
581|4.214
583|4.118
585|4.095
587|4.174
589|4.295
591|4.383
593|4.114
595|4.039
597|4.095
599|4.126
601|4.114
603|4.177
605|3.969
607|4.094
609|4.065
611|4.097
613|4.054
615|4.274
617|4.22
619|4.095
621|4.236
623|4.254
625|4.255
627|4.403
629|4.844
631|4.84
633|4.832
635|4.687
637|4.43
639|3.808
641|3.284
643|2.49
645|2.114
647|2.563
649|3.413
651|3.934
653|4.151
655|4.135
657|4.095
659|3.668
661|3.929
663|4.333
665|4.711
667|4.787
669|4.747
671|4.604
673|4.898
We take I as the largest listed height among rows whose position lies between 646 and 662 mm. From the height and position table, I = 4.151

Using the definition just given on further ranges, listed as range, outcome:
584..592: 4.383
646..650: 3.413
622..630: 4.844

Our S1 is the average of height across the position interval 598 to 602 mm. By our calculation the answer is 4.12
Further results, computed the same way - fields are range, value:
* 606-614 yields 4.08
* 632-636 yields 4.76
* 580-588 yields 4.15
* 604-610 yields 4.04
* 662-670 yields 4.64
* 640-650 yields 2.77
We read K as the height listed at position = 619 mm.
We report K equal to 4.095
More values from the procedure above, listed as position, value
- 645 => 2.114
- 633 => 4.832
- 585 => 4.095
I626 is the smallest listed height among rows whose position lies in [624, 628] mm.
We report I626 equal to 4.255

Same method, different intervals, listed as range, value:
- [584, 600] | 4.039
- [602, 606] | 3.969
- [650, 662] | 3.668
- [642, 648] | 2.114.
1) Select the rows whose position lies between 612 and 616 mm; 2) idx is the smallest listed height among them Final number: 4.054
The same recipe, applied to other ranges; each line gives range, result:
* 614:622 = 4.095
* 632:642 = 3.284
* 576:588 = 3.935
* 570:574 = 4.166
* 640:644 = 2.49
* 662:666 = 4.333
